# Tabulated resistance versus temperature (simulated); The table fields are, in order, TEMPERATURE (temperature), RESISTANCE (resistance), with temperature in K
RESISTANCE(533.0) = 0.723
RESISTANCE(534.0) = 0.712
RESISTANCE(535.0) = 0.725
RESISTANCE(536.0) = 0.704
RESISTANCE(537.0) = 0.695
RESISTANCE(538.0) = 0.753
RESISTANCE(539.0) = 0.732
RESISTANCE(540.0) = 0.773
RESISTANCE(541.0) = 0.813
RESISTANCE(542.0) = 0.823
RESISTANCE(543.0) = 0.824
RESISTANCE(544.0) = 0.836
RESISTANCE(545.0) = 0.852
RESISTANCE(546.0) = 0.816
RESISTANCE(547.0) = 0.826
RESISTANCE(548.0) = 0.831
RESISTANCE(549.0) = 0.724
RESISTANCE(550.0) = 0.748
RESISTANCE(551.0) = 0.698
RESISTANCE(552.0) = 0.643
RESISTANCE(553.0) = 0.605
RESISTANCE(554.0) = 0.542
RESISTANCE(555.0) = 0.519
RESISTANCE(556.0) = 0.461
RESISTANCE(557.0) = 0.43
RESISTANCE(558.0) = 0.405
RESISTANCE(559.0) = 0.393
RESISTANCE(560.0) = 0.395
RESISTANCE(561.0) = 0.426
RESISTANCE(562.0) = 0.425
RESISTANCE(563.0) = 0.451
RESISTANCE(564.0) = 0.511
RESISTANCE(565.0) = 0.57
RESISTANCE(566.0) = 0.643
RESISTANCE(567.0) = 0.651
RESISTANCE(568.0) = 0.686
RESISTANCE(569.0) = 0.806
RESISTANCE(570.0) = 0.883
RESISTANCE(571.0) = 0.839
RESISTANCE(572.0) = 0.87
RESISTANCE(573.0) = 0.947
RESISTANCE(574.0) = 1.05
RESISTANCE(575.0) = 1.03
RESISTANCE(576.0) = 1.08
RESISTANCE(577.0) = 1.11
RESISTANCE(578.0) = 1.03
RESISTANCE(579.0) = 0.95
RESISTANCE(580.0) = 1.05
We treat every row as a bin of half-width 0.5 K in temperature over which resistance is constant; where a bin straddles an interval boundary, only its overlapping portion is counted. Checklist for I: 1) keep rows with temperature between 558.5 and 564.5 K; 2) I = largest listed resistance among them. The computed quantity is 0.511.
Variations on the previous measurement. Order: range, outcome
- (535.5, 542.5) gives 0.823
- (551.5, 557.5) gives 0.643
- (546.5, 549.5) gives 0.831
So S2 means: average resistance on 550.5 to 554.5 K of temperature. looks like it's 0.622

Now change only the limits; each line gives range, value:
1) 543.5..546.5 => 0.835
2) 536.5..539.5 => 0.727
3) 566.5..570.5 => 0.757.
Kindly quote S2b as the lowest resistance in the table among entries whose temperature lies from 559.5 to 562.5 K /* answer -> 0.395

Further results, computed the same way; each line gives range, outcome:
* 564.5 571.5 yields 0.57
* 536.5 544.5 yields 0.695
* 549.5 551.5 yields 0.698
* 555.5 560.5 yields 0.393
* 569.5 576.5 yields 0.839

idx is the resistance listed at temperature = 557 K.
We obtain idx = 0.43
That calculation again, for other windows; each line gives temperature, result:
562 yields 0.425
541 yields 0.813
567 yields 0.651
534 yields 0.712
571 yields 0.839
